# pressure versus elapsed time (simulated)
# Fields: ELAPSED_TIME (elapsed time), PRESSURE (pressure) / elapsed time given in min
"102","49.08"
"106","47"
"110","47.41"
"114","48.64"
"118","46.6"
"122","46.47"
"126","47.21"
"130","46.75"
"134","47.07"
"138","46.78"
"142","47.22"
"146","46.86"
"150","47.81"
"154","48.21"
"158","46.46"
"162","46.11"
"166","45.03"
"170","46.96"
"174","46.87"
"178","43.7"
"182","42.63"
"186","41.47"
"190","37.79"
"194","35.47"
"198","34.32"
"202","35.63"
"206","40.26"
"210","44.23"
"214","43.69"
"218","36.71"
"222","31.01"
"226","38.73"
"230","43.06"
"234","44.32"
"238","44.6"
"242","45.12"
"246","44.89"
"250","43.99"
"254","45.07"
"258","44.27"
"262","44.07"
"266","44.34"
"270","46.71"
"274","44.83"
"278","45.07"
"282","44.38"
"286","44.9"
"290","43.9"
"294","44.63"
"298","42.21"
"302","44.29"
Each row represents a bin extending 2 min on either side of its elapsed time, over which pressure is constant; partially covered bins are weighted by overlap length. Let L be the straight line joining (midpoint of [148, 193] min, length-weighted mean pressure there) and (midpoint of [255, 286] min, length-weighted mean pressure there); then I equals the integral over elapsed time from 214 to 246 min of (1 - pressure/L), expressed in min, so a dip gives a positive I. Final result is 2.69 min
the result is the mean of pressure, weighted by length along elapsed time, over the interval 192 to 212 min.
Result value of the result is 38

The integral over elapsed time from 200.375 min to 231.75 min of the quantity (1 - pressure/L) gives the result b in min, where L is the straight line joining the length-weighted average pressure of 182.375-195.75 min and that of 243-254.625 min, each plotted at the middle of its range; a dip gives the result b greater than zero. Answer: 1.7 min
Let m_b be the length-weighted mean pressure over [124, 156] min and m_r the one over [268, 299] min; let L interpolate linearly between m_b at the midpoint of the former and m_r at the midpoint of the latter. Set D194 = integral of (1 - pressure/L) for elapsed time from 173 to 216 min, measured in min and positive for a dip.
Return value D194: 5.4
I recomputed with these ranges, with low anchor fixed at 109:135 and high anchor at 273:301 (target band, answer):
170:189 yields 1.0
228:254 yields 0.4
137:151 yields -0.1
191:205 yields 3.1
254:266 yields 0.1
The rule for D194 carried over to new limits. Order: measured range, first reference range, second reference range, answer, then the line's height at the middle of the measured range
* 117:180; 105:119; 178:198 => -4.6 min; 43.5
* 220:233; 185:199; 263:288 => 0.8 min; 40.4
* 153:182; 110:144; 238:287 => 0.3 min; 46.4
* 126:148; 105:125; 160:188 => -0.3 min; 46.3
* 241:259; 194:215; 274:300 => -1.2 min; 41.9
